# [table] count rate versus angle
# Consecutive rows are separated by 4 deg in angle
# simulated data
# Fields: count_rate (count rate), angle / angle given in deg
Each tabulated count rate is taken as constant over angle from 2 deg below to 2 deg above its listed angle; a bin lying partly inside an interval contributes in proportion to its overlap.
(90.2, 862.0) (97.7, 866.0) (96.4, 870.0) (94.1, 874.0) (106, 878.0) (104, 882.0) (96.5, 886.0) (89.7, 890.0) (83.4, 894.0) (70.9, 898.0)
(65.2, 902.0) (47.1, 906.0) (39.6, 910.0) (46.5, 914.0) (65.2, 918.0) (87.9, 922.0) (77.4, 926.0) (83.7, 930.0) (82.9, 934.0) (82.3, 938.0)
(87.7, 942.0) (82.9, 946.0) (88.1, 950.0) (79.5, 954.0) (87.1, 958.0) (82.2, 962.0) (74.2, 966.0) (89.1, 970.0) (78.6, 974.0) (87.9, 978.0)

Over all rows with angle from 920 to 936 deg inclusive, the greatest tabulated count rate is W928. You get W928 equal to 87.9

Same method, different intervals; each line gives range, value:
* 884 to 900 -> 96.5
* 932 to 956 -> 88.1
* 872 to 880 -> 106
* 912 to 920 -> 65.2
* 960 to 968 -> 82.2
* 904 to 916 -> 47.1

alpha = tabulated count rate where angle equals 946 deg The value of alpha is 82.9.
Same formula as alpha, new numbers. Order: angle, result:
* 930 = 83.7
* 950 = 88.1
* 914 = 46.5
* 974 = 78.6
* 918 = 65.2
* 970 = 89.1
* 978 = 87.9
